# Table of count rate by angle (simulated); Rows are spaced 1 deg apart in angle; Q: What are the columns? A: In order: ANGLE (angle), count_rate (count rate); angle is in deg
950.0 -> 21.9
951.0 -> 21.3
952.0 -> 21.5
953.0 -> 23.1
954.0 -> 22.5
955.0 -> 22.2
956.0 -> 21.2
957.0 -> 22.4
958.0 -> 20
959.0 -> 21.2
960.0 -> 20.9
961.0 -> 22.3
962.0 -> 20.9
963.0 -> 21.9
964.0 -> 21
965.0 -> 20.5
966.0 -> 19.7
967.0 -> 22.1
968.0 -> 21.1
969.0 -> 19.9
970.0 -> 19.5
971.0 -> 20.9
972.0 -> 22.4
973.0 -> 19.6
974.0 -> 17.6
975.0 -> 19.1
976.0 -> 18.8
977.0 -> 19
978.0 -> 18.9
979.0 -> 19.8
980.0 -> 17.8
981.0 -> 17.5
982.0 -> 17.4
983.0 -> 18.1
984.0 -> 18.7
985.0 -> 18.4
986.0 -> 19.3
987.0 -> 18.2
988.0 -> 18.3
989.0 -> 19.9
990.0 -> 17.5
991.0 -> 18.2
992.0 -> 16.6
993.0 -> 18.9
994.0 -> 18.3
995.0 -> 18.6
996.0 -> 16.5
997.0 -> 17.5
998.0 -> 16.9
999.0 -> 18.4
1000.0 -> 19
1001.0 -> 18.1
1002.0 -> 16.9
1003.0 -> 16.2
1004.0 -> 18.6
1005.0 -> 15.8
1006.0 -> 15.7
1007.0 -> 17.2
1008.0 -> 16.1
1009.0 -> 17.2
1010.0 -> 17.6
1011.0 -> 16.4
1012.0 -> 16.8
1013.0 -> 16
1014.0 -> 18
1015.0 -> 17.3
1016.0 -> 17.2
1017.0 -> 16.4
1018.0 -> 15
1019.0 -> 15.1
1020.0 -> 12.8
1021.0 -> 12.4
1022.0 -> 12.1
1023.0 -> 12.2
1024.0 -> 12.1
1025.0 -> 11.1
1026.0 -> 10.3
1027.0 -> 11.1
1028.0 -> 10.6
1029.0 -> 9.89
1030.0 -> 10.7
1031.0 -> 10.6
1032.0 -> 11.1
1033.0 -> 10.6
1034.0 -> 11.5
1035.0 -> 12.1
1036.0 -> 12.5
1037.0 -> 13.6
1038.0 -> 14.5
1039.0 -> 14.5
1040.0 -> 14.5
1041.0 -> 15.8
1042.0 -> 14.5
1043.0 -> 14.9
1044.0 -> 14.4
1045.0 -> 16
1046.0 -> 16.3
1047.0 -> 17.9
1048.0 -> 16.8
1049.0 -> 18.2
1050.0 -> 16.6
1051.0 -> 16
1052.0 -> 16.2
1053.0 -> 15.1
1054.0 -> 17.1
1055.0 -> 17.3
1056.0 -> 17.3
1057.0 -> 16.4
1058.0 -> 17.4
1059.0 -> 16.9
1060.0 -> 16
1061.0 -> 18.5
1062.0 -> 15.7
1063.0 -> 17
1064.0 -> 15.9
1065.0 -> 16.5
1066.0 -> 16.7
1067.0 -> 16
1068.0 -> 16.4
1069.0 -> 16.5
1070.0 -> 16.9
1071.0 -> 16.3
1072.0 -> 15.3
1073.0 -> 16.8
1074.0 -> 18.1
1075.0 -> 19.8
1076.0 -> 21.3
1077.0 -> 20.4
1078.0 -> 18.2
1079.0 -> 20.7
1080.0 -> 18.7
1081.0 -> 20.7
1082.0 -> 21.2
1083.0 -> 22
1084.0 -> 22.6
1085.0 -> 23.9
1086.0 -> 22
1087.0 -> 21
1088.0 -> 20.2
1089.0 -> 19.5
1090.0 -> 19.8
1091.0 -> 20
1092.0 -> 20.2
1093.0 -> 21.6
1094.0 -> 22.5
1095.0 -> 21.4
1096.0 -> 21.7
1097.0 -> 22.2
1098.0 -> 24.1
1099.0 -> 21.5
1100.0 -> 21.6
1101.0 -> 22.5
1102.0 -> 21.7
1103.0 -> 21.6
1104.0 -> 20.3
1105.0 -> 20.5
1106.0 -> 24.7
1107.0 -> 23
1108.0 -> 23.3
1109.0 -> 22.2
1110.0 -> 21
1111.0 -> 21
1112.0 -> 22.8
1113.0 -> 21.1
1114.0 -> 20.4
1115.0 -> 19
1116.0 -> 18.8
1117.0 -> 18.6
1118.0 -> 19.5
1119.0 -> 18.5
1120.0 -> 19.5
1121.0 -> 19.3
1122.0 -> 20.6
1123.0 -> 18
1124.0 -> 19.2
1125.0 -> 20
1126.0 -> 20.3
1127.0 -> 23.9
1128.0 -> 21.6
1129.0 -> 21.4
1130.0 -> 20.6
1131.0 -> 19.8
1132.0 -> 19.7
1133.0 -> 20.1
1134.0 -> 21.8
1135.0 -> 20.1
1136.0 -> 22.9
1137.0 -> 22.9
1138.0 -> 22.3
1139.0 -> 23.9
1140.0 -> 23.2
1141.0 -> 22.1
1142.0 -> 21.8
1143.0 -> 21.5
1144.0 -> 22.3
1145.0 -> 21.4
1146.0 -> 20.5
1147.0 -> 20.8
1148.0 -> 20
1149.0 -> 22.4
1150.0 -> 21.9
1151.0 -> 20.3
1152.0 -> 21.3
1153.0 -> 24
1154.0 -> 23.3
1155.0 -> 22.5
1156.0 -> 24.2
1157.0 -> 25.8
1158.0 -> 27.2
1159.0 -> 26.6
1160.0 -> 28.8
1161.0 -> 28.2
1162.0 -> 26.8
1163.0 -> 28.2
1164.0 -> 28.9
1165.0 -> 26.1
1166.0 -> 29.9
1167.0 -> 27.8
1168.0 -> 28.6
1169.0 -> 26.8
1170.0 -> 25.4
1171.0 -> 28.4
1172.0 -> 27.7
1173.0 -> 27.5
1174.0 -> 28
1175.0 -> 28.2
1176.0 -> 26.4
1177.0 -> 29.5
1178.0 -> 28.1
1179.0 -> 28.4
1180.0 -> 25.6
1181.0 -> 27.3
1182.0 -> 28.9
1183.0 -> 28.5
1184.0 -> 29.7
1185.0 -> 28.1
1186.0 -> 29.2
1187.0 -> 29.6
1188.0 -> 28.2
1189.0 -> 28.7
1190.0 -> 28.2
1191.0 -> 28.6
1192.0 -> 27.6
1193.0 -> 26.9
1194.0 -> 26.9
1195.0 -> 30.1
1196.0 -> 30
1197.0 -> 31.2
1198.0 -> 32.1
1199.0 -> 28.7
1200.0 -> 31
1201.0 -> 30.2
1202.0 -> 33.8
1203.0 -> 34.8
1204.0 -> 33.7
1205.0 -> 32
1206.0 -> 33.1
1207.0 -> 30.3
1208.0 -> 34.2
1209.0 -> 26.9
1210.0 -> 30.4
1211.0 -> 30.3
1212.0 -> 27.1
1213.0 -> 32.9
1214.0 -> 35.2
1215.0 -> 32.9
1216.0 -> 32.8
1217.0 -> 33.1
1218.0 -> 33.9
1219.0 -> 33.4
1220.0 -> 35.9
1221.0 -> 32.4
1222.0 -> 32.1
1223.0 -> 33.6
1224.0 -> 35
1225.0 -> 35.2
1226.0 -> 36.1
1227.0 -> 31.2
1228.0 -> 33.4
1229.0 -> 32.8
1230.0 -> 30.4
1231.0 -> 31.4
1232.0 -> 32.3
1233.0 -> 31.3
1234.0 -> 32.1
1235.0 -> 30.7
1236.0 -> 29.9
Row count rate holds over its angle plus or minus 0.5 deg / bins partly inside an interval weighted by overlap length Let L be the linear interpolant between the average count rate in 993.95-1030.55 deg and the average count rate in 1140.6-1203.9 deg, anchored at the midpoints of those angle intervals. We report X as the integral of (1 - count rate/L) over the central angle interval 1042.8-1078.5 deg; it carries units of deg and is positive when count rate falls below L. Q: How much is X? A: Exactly 3.57 deg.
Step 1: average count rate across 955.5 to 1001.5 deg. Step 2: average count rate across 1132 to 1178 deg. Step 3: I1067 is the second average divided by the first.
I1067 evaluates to 1.27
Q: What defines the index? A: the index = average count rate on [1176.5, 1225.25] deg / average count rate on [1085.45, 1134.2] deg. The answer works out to 1.47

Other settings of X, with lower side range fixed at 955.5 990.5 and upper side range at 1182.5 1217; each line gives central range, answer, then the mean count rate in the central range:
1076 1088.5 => 2.0 deg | 21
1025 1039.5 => 7.0 deg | 11.7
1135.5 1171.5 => 4.9 deg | 24.4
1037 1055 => 5.7 deg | 15.8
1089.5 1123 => 6.4 deg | 21.1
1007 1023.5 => 4.7 deg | 15.6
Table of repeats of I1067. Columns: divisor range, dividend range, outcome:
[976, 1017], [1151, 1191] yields 1.54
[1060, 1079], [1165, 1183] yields 1.60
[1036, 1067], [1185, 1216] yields 1.90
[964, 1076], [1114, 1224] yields 1.60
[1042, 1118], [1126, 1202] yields 1.34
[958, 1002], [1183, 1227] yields 1.63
